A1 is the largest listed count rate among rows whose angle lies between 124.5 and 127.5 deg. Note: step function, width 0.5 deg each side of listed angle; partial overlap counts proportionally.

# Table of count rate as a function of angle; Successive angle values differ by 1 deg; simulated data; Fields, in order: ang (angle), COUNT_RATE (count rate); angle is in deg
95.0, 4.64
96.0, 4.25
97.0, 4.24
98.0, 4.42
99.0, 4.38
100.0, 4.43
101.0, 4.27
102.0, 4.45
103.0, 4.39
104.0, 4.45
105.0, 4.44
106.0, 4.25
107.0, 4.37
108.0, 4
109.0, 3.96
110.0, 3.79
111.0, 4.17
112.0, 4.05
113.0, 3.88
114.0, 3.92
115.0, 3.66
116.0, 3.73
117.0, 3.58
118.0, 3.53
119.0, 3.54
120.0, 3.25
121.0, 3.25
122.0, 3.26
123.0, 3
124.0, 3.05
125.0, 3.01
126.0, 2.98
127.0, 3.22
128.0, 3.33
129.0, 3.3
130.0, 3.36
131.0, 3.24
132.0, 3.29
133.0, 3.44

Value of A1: 3.22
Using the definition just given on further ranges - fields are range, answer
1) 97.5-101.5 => 4.43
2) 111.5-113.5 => 4.05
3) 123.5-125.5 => 3.05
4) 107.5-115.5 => 4.17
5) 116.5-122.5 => 3.58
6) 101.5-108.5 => 4.45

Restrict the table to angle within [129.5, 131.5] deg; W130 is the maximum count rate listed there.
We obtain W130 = 3.36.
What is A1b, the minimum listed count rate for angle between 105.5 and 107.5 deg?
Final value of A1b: 4.25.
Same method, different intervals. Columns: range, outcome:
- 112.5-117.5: 3.58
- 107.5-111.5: 3.79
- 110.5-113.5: 3.88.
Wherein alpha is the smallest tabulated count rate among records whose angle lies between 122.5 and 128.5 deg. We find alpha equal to 2.98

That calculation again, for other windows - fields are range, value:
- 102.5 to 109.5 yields 3.96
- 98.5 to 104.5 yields 4.27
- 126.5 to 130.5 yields 3.22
